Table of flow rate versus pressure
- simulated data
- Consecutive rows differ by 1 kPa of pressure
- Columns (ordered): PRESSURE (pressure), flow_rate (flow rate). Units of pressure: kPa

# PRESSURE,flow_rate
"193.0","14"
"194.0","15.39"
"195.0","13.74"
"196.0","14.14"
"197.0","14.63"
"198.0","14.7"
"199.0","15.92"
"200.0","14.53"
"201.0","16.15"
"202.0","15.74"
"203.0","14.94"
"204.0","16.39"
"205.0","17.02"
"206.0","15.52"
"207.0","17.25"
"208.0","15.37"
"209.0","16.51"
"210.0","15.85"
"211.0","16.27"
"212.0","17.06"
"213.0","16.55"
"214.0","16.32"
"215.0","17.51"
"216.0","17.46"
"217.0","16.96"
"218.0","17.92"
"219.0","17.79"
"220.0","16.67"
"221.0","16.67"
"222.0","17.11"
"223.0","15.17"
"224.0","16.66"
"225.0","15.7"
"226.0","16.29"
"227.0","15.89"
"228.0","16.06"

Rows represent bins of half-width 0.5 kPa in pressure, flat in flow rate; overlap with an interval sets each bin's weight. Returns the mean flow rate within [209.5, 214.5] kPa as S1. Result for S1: 16.4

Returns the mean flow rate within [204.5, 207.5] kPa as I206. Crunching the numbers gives 16.6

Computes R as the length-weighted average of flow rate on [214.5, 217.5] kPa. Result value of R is 17.3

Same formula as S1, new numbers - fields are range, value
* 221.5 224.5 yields 16.3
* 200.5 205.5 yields 16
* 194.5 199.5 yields 14.6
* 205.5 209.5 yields 16.2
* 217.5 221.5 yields 17.3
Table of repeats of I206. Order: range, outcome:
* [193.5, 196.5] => 14.4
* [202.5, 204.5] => 15.7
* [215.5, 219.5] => 17.5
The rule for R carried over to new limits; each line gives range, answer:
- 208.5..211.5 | 16.2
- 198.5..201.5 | 15.5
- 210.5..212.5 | 16.7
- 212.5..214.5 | 16.4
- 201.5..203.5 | 15.3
